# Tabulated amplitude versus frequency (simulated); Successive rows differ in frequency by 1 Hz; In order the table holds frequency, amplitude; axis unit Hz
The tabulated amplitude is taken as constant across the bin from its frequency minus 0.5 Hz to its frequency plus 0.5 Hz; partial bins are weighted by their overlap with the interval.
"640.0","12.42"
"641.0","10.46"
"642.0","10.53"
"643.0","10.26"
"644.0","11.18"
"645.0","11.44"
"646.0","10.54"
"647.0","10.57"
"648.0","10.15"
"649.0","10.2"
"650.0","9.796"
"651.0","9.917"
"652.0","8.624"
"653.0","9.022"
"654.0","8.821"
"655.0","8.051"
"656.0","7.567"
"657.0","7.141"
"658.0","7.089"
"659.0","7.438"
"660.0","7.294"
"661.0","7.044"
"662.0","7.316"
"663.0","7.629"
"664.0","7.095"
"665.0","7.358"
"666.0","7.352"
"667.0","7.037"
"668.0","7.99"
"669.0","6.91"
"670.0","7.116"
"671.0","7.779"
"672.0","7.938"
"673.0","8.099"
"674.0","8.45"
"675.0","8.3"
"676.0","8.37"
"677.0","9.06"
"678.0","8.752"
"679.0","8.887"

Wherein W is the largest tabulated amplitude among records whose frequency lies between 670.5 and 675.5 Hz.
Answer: 8.45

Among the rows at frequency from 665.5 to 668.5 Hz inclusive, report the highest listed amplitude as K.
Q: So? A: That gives 7.99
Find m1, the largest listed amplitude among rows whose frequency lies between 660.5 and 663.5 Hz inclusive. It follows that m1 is 7.629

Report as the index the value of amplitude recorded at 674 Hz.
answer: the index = 8.45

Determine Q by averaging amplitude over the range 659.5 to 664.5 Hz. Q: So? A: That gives 7.28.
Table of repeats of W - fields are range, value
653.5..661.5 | 8.821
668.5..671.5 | 7.779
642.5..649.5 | 11.44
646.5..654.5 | 10.57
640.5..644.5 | 11.18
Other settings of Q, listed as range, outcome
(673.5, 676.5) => 8.37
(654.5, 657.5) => 7.59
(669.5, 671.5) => 7.45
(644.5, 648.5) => 10.7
